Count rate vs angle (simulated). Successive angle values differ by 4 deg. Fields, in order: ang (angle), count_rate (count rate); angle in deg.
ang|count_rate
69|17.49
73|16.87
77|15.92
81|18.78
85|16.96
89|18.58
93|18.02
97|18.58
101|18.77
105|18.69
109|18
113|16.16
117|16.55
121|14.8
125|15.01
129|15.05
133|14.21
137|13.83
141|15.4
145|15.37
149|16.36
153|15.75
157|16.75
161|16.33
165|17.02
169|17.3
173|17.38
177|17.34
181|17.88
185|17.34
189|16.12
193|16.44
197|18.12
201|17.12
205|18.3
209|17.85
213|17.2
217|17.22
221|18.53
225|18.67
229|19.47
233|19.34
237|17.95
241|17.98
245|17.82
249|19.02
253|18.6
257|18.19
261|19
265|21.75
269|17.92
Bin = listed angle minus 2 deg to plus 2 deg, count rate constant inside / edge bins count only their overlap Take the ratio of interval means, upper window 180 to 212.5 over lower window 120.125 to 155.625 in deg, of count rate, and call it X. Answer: 1.15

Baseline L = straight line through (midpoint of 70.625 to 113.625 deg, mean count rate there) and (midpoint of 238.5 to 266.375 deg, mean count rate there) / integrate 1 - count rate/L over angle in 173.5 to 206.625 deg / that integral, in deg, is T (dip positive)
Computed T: 2.0 deg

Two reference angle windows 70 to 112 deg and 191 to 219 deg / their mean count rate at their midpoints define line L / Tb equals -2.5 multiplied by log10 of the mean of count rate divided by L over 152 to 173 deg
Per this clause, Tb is 0.05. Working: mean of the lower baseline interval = 17.9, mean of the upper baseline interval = 17.5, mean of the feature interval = 16.7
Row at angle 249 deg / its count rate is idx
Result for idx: 19.02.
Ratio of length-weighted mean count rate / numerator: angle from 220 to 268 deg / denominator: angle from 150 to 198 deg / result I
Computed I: 1.11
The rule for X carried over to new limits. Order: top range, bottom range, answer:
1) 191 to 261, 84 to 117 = 1.01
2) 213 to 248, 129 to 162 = 1.19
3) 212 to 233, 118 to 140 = 1.25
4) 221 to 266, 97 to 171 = 1.16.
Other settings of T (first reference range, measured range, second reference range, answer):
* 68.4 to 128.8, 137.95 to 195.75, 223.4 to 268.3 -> 4.4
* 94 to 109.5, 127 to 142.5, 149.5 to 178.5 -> 2.7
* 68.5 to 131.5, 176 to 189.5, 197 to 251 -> 0.4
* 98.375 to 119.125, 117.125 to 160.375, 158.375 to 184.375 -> 5.2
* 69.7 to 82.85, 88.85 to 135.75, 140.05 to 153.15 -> -0.8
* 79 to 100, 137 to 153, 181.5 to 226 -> 2.1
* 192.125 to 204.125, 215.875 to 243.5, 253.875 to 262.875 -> -0.7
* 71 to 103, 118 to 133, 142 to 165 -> 1.7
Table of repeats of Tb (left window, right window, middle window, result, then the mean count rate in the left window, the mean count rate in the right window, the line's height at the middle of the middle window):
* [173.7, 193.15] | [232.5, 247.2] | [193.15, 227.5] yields -0.01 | 17.1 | 18.2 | 17.6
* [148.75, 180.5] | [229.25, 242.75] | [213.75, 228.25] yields 0.00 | 16.9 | 18.6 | 18.2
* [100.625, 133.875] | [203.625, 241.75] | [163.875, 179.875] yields 0.00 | 16.3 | 18.3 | 17.3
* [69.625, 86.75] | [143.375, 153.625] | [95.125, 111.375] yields -0.11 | 17.2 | 15.9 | 16.7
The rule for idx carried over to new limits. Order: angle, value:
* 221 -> 18.53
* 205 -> 18.3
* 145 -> 15.37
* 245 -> 17.82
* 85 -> 16.96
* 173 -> 17.38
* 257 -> 18.19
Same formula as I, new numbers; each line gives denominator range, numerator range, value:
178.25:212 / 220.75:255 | 1.07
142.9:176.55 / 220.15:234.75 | 1.15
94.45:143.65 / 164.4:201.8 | 1.06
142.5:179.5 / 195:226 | 1.07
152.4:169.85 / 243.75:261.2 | 1.11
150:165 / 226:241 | 1.15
